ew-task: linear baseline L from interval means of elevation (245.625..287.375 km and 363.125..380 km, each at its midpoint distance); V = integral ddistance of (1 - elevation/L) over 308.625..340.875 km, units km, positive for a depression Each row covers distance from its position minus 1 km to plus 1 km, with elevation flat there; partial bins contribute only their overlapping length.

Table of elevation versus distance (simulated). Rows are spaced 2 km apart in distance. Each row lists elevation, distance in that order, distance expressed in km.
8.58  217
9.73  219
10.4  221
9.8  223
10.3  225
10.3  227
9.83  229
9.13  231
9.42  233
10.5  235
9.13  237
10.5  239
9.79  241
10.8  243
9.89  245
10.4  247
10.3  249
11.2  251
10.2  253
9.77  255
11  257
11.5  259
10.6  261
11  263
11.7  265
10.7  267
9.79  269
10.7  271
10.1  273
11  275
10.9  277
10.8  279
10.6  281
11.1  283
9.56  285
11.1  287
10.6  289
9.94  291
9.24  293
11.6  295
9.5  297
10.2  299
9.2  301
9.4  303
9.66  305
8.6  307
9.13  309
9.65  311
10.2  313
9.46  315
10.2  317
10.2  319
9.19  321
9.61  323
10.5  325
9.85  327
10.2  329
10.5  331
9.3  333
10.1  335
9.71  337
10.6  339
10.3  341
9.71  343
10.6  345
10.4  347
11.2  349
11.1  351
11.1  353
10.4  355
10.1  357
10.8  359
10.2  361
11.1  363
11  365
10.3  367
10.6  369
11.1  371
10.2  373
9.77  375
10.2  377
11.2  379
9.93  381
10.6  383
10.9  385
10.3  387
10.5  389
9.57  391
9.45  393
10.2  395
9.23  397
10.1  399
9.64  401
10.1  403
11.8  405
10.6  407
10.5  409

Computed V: 2.1 km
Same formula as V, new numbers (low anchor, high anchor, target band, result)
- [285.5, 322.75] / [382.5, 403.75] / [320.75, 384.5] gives -2.8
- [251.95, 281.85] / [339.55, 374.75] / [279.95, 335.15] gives 3.6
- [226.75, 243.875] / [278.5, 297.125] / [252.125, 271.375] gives -1.0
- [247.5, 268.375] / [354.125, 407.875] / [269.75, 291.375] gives 0.2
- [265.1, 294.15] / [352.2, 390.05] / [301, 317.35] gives 1.6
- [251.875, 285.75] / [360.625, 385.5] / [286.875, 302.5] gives 0.8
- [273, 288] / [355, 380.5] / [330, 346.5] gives 0.7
